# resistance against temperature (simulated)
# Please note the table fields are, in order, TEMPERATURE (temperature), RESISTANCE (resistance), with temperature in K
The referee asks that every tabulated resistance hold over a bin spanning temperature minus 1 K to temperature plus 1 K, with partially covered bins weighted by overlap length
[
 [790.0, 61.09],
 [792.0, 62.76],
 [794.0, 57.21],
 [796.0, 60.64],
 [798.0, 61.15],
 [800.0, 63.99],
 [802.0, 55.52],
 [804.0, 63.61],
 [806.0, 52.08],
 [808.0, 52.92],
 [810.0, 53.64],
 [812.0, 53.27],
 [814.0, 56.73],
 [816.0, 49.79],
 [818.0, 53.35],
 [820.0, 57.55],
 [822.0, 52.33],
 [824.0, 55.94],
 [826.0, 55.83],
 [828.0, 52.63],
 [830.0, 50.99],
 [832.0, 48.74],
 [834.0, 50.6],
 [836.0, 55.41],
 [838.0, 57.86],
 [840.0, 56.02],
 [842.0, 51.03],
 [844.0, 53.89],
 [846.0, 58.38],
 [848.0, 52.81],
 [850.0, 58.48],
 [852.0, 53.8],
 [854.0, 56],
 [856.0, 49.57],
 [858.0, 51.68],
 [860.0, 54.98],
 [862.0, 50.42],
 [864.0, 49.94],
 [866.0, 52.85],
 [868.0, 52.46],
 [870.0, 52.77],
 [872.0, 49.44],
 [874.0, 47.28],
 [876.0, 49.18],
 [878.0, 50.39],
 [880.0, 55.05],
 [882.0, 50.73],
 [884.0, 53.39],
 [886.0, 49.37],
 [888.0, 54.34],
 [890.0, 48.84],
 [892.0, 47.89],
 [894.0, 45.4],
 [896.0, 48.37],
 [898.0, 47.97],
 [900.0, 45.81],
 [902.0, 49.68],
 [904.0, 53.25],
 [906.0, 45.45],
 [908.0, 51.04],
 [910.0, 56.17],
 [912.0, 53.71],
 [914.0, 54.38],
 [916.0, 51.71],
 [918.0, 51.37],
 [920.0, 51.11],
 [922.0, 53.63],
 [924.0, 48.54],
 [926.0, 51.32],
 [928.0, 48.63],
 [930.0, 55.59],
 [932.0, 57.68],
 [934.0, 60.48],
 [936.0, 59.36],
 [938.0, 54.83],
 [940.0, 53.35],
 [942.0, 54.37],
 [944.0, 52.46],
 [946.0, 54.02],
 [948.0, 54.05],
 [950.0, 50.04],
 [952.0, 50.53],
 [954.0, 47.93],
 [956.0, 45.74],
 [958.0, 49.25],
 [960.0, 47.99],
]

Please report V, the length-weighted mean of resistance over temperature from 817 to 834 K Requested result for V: 53.3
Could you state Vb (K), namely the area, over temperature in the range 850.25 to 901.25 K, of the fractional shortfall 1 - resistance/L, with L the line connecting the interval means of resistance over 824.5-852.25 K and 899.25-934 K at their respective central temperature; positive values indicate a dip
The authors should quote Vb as 2.2 K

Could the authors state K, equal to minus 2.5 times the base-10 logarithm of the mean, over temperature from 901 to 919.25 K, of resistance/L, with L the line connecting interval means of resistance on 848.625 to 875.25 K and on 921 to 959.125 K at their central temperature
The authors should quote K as 0.01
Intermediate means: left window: 52.3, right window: 52.7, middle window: 51.9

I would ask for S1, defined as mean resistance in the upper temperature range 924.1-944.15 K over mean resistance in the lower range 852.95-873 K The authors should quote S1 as 1.1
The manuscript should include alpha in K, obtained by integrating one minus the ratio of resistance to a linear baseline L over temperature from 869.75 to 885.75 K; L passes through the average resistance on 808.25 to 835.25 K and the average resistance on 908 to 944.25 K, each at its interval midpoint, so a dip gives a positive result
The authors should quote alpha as 0.8 K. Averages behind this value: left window 53.2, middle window 50.9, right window 53.8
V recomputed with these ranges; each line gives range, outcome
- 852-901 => 50.7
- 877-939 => 51.8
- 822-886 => 52.8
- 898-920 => 51.1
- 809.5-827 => 54.3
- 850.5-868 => 52.6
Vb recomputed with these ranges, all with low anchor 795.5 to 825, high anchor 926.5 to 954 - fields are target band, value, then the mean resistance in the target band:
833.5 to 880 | 2.0 K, 52.9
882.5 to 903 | 2.1 K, 49.1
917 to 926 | 0.5 K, 51.2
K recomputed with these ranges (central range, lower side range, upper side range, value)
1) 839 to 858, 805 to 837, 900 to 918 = -0.032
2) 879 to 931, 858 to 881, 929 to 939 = 0.080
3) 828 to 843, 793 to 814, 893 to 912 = 0.038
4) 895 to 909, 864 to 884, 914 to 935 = 0.074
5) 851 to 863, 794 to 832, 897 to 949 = 0.033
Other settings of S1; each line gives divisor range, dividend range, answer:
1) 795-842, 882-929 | 0.92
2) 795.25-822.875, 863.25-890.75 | 0.91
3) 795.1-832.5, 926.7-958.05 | 0.96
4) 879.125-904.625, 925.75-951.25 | 1.09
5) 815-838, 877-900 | 0.94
